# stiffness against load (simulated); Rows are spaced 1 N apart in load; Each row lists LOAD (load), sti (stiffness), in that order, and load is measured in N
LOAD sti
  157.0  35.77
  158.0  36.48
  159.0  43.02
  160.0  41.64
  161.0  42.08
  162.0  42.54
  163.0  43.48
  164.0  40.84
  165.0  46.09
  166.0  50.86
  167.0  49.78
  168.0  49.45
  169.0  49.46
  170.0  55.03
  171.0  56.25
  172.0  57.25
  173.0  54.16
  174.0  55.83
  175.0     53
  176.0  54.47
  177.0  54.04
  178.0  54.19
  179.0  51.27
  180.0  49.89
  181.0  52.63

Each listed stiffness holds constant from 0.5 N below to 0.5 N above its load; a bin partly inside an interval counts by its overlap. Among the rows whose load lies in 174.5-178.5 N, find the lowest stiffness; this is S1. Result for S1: 53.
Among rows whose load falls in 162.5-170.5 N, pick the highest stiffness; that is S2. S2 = 55.03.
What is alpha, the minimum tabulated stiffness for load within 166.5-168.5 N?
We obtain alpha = 49.45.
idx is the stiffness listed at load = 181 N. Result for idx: 52.63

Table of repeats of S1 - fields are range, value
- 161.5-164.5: 40.84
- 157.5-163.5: 36.48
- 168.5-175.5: 49.46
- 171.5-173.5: 54.16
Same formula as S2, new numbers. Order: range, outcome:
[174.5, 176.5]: 54.47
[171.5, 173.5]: 57.25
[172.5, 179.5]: 55.83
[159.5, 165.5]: 46.09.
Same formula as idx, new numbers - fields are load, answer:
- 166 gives 50.86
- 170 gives 55.03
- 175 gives 53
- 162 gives 42.54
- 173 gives 54.16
